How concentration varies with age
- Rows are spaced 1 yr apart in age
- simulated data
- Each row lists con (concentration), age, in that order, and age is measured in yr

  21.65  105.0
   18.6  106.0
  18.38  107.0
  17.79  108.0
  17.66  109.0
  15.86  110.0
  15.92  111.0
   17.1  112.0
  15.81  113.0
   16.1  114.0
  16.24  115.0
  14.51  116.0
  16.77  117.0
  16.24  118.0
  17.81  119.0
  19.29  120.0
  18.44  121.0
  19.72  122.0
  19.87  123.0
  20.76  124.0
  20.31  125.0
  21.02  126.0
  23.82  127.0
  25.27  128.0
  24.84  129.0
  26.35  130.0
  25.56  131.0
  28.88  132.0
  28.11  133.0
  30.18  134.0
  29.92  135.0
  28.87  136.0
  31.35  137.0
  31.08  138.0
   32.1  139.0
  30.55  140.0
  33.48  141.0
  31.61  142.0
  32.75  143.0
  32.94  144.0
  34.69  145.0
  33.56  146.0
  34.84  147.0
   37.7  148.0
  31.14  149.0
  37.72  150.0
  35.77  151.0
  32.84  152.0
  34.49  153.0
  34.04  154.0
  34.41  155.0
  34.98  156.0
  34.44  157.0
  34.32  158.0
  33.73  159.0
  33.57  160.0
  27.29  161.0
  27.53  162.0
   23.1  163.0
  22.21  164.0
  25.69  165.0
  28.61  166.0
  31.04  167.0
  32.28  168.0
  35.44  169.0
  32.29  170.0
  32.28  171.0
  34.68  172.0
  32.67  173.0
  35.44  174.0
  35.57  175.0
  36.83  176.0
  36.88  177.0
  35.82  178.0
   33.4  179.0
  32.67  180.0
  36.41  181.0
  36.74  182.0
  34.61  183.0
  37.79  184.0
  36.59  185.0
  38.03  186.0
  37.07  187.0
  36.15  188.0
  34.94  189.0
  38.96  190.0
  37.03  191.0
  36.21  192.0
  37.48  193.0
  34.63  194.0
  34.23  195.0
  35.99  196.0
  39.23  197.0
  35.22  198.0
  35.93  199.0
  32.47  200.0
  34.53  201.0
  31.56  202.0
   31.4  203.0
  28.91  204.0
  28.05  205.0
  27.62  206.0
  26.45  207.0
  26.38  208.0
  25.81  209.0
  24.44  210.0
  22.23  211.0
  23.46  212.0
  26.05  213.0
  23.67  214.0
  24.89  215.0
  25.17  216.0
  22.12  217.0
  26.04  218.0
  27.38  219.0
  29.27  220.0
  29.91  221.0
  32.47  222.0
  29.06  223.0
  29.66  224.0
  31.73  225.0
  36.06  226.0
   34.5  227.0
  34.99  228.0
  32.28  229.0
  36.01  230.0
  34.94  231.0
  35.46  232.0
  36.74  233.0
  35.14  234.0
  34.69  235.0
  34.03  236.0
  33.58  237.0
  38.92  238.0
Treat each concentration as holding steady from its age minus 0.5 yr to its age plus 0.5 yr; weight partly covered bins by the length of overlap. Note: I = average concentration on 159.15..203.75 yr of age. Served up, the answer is 33.8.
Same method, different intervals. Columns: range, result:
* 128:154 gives 31.6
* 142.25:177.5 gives 32.8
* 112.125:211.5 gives 30.2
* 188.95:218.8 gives 30.3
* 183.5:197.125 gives 36.7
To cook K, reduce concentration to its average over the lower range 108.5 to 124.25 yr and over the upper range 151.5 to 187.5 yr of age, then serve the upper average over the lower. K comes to 1.92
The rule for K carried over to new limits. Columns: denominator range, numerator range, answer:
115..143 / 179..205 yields 1.43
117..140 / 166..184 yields 1.40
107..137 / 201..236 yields 1.40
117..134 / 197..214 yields 1.30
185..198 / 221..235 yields 0.92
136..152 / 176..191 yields 1.09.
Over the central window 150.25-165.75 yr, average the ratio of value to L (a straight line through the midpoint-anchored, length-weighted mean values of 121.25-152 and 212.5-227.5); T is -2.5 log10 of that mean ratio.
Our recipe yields -0.08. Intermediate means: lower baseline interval 29.1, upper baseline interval 28.5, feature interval 31.3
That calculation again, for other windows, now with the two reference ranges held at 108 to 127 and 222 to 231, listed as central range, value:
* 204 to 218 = 0.22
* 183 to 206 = -0.22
